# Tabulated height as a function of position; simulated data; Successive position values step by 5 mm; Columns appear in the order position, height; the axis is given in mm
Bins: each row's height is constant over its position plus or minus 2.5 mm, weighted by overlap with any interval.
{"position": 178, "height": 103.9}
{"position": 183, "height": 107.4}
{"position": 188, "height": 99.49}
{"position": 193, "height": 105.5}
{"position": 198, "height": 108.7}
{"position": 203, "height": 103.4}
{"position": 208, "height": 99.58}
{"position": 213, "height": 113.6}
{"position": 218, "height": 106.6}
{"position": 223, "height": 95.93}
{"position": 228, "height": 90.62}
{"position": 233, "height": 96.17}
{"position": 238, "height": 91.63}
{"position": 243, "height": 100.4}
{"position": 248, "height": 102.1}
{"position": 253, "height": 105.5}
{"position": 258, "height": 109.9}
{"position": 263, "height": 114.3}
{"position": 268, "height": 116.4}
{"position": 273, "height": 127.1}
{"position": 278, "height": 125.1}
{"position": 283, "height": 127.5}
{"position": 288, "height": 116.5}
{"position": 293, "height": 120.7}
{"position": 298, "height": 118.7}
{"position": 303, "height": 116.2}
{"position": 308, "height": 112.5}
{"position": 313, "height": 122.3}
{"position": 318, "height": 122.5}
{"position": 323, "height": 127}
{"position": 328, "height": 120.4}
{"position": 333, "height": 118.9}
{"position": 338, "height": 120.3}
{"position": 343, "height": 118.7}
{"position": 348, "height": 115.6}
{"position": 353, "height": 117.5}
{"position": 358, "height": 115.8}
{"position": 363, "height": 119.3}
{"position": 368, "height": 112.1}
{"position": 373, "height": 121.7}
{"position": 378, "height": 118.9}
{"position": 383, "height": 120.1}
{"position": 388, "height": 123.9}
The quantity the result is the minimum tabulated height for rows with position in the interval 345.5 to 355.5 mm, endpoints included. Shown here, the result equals 115.6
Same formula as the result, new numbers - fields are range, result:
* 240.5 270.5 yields 100.4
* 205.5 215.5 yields 99.58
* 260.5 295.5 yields 114.3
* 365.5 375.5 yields 112.1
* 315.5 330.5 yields 120.4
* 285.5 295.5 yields 116.5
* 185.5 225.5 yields 95.93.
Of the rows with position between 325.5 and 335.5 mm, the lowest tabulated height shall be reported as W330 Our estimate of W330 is 118.9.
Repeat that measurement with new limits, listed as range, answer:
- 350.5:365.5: 115.8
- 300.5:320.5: 112.5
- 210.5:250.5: 90.62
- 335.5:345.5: 118.7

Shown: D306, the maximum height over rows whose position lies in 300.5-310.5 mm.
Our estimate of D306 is 116.2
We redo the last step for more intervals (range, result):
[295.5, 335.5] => 127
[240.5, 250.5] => 102.1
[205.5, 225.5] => 113.6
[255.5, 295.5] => 127.5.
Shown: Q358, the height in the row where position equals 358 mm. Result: 115.8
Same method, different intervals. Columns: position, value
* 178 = 103.9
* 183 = 107.4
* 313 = 122.3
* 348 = 115.6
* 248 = 102.1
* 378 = 118.9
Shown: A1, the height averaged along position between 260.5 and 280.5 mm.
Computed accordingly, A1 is 121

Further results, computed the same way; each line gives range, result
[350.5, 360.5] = 117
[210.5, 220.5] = 110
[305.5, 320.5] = 119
